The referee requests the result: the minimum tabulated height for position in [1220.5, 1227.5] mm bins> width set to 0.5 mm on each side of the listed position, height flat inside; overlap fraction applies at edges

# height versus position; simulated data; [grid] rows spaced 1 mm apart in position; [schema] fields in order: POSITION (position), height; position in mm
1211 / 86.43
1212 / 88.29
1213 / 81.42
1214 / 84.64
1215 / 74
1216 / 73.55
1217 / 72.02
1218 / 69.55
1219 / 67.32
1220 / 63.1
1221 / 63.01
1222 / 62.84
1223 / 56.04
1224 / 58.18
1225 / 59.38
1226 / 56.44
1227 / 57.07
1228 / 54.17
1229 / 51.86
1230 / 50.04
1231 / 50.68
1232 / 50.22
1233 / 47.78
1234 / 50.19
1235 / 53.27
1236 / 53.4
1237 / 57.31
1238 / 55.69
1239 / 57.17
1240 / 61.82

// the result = 56.04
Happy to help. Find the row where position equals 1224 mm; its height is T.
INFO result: 58.18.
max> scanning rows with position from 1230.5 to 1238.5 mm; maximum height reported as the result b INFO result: 57.31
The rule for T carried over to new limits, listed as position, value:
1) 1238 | 55.69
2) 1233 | 47.78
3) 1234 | 50.19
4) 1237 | 57.31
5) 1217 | 72.02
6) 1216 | 73.55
